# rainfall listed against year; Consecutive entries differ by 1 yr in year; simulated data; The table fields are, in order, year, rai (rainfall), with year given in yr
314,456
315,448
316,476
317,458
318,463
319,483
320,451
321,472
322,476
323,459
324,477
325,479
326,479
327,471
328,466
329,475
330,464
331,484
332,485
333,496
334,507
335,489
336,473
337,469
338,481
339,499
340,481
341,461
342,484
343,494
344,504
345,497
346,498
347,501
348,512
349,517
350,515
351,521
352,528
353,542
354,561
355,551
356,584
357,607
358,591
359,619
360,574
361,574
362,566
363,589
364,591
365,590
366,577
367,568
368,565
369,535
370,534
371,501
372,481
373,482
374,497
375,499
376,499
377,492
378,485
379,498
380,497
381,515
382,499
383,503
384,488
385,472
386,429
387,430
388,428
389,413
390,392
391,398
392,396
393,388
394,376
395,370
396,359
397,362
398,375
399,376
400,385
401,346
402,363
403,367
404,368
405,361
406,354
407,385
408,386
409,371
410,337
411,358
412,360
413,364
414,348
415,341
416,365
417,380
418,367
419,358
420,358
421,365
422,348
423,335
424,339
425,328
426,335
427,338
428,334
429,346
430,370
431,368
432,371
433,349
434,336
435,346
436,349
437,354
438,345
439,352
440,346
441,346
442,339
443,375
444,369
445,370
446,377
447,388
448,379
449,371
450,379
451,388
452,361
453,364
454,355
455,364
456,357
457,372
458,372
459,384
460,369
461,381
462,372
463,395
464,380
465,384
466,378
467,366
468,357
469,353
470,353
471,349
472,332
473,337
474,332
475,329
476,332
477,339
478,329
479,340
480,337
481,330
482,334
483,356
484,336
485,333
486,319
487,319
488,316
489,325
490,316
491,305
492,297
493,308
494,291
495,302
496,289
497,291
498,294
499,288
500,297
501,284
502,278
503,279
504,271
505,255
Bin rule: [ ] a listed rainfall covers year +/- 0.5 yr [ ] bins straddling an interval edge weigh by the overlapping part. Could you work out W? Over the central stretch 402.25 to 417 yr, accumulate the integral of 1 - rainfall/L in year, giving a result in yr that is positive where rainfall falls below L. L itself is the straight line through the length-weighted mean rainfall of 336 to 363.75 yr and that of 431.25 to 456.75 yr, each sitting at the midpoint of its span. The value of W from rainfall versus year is 2.1 yr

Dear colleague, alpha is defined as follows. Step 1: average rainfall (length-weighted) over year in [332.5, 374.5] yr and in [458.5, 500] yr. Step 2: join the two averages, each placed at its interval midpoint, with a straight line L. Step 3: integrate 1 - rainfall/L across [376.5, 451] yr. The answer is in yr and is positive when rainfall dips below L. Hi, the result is 9.4 yr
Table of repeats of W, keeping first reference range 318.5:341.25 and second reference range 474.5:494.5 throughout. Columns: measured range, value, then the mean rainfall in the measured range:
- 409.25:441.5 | 2.7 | 351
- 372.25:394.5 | -1.7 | 458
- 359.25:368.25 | -2.7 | 579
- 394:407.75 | 1.3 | 368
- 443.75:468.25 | -1.5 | 373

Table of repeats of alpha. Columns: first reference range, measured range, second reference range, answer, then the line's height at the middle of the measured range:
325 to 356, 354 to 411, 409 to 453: -4.1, 432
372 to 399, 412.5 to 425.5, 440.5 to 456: 1.6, 403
